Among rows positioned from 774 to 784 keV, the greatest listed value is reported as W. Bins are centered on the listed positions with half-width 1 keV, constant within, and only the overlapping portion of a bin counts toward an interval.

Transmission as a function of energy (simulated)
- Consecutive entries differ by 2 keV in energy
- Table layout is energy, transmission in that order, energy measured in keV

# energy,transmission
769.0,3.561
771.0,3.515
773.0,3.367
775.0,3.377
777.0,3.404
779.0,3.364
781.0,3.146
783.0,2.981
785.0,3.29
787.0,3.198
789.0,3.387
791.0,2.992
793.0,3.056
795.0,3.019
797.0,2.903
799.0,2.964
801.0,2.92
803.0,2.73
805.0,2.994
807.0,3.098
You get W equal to 3.404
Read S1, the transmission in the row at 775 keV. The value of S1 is 3.377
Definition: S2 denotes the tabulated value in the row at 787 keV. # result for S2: 3.198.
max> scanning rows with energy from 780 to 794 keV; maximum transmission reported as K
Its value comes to 3.387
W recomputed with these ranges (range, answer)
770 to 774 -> 3.515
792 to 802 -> 3.056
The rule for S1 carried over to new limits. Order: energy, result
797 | 2.903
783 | 2.981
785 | 3.29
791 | 2.992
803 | 2.73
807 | 3.098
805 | 2.994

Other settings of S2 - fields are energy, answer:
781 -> 3.146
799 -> 2.964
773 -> 3.367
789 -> 3.387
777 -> 3.404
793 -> 3.056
